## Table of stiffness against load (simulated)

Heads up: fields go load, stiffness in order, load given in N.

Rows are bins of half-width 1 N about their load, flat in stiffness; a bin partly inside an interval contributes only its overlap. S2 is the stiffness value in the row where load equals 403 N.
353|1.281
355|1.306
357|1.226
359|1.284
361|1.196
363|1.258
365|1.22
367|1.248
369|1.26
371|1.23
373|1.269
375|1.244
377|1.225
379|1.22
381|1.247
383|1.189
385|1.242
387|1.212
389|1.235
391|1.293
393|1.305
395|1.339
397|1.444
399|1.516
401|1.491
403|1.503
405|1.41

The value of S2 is 1.503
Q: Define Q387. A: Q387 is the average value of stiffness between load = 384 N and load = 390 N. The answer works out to 1.23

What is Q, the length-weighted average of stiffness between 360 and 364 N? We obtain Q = 1.23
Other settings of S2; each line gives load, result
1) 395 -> 1.339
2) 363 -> 1.258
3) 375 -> 1.244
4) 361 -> 1.196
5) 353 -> 1.281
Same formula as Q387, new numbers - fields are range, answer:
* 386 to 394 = 1.26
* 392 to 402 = 1.42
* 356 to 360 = 1.25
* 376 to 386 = 1.22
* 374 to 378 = 1.23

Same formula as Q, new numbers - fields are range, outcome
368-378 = 1.25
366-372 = 1.25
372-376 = 1.26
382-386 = 1.22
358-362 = 1.24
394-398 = 1.39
